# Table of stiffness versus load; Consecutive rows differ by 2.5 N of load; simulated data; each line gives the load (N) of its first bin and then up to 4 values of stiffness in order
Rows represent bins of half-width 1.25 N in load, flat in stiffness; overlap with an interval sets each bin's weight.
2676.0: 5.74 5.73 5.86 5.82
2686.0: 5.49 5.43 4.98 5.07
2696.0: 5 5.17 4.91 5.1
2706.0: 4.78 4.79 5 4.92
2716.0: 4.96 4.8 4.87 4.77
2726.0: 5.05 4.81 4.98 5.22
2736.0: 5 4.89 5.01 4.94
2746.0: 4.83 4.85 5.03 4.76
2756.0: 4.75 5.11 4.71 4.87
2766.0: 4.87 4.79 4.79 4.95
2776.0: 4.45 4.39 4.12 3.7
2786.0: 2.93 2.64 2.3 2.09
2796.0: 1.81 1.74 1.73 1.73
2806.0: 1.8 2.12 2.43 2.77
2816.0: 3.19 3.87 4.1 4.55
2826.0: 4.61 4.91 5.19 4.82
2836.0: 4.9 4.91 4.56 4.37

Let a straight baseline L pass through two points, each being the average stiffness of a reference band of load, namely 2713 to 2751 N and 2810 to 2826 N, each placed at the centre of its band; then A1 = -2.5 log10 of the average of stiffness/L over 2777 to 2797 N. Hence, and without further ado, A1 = 0.33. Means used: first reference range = 4.93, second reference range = 3.59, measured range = 3.03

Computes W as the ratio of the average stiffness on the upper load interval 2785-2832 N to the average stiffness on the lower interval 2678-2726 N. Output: 0.58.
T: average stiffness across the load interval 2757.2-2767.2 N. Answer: 4.89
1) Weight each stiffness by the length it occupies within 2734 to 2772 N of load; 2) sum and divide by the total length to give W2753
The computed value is 4.89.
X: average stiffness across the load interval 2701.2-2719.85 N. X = 4.91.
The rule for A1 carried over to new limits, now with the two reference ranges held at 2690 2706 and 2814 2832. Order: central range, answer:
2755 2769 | -0.05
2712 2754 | -0.03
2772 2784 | 0.04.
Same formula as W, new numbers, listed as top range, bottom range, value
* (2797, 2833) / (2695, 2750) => 0.65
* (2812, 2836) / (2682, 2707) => 0.82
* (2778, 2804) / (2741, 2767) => 0.54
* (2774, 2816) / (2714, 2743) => 0.55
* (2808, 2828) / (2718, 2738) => 0.72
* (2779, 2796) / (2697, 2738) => 0.59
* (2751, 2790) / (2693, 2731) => 0.89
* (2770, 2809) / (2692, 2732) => 0.60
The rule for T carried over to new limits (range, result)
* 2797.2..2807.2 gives 1.75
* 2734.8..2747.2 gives 4.93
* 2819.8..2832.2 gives 4.67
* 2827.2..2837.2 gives 4.95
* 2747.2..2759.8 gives 4.9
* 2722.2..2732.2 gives 4.9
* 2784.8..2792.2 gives 2.62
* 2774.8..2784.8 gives 4.16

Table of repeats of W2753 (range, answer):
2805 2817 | 2.46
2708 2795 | 4.53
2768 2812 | 3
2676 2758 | 5.06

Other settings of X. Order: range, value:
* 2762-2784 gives 4.58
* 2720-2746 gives 4.95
